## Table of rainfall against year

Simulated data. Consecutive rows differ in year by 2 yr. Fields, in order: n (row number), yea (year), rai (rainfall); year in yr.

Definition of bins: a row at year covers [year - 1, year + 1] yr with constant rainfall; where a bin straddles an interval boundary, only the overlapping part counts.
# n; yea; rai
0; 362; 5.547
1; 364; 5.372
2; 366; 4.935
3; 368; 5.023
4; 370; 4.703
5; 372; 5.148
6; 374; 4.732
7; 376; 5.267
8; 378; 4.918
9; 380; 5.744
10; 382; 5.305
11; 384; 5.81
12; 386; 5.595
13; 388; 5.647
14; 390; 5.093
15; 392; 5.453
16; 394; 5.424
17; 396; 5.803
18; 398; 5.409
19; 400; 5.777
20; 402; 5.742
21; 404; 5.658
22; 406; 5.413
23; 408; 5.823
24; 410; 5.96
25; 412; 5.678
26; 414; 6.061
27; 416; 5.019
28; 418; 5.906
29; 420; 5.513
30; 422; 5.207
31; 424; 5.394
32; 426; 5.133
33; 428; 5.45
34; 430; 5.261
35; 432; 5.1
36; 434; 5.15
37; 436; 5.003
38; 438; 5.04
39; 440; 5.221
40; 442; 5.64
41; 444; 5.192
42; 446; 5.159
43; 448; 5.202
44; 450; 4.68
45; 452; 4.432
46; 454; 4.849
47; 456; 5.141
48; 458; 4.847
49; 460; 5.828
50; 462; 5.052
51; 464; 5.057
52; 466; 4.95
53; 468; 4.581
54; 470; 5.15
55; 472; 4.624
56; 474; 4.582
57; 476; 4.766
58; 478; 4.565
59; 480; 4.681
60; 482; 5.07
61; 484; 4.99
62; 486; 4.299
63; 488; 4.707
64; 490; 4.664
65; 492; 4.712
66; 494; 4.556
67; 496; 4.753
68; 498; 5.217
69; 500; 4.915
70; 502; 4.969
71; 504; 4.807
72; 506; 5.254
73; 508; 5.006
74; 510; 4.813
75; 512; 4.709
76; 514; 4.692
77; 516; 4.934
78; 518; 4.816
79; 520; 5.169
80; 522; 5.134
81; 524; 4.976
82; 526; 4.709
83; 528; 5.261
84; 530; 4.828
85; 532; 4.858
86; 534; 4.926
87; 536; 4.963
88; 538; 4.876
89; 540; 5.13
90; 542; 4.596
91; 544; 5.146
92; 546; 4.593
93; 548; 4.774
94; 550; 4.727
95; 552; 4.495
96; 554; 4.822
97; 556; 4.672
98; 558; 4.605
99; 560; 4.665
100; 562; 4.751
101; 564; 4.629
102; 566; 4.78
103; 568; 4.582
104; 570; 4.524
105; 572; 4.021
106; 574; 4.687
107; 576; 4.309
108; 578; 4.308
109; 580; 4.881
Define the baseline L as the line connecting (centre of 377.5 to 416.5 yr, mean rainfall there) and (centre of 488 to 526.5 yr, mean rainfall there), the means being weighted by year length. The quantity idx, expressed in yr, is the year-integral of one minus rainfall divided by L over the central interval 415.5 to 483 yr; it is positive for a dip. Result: 2.3 yr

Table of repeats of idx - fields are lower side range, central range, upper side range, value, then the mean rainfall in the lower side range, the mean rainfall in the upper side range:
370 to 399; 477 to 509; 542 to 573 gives 0.6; 5.36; 4.65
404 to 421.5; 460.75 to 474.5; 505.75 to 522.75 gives 1.0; 5.66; 4.93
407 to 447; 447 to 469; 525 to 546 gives 1.2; 5.4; 4.91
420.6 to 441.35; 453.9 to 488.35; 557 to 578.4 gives 0.9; 5.21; 4.54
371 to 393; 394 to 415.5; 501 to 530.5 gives -1.8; 5.34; 4.94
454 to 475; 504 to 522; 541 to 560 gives -0.4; 4.97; 4.71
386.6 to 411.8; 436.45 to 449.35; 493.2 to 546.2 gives 0.3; 5.6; 4.92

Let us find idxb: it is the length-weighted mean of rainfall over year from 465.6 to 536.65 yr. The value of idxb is 4.85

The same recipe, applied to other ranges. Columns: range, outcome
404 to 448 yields 5.4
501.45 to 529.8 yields 4.94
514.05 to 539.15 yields 4.95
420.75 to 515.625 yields 4.96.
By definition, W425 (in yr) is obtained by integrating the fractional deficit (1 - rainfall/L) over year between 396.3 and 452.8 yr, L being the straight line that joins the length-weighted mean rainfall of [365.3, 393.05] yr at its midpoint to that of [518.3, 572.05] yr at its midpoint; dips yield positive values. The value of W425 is -2.7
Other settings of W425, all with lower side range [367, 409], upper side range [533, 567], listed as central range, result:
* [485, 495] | 0.8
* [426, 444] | 0.0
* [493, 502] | 0.2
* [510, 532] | -0.1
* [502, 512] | 0.0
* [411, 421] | -0.6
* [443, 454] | 0.5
